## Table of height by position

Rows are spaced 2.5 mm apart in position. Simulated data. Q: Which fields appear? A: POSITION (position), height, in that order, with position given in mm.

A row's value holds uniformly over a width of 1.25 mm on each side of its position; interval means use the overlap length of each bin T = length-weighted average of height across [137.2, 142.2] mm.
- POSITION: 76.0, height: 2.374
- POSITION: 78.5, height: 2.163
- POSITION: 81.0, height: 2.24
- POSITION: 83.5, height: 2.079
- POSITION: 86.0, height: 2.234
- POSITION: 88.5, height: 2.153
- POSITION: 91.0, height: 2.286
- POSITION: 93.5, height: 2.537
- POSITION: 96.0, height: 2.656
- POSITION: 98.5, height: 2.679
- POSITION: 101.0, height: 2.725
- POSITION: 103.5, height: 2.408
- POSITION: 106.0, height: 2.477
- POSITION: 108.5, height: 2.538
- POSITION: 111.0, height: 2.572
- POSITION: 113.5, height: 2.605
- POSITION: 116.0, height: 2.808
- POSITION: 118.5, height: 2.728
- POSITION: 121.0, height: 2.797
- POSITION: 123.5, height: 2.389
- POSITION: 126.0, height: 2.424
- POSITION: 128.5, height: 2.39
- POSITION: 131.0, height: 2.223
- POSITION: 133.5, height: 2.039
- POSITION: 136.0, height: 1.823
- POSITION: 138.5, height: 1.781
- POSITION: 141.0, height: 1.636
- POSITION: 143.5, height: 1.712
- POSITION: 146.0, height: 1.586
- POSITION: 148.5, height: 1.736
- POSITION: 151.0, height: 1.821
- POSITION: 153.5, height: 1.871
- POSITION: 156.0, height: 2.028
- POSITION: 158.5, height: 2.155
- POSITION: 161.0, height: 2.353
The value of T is 1.71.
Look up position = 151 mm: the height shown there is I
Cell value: 1.821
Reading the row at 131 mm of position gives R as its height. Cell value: 2.223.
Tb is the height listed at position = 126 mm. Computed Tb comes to 2.424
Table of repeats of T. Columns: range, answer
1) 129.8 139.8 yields 1.96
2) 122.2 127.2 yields 2.41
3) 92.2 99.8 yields 2.62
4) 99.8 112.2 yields 2.54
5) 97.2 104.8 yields 2.6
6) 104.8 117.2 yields 2.6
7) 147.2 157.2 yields 1.86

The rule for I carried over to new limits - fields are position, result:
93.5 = 2.537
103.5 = 2.408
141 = 1.636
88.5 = 2.153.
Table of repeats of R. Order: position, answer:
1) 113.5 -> 2.605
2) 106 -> 2.477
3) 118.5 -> 2.728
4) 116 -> 2.808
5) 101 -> 2.725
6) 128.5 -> 2.39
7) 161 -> 2.353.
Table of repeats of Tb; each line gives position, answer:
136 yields 1.823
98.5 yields 2.679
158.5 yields 2.155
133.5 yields 2.039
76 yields 2.374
